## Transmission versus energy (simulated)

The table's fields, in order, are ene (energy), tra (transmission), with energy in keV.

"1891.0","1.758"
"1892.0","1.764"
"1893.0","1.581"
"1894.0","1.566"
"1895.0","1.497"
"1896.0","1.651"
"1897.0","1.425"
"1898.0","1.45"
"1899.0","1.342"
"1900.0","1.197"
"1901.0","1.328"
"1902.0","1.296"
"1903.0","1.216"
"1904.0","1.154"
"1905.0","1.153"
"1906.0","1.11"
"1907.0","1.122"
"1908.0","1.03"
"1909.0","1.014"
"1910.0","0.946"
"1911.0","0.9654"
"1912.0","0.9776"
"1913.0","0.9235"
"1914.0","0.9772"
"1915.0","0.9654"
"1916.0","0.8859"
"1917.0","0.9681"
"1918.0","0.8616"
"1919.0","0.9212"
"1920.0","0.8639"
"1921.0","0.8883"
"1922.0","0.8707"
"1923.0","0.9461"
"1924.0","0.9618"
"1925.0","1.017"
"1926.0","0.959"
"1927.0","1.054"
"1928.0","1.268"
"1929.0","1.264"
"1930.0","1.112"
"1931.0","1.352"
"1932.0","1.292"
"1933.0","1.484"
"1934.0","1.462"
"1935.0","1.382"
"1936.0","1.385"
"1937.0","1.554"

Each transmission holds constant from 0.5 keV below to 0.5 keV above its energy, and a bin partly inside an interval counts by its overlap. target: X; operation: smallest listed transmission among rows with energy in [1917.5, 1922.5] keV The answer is 0.8616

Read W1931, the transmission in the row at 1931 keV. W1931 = 1.352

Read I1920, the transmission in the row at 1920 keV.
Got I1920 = 0.8639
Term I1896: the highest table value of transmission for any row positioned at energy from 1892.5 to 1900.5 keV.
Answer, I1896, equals 1.651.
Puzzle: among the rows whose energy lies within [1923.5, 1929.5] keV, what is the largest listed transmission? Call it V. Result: 1.268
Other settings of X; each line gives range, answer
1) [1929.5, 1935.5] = 1.112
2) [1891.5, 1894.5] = 1.566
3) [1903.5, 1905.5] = 1.153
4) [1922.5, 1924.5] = 0.9461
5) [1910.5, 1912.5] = 0.9654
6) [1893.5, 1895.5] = 1.497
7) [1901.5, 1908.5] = 1.03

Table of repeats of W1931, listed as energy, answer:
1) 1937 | 1.554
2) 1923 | 0.9461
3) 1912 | 0.9776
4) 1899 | 1.342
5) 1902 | 1.296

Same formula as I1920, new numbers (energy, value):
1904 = 1.154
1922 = 0.8707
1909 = 1.014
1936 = 1.385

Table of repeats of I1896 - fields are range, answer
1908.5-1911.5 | 1.014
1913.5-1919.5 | 0.9772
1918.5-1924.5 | 0.9618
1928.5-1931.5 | 1.352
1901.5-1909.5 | 1.296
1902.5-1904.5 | 1.216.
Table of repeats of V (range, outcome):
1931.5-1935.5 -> 1.484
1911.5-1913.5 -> 0.9776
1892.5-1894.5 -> 1.581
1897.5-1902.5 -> 1.45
